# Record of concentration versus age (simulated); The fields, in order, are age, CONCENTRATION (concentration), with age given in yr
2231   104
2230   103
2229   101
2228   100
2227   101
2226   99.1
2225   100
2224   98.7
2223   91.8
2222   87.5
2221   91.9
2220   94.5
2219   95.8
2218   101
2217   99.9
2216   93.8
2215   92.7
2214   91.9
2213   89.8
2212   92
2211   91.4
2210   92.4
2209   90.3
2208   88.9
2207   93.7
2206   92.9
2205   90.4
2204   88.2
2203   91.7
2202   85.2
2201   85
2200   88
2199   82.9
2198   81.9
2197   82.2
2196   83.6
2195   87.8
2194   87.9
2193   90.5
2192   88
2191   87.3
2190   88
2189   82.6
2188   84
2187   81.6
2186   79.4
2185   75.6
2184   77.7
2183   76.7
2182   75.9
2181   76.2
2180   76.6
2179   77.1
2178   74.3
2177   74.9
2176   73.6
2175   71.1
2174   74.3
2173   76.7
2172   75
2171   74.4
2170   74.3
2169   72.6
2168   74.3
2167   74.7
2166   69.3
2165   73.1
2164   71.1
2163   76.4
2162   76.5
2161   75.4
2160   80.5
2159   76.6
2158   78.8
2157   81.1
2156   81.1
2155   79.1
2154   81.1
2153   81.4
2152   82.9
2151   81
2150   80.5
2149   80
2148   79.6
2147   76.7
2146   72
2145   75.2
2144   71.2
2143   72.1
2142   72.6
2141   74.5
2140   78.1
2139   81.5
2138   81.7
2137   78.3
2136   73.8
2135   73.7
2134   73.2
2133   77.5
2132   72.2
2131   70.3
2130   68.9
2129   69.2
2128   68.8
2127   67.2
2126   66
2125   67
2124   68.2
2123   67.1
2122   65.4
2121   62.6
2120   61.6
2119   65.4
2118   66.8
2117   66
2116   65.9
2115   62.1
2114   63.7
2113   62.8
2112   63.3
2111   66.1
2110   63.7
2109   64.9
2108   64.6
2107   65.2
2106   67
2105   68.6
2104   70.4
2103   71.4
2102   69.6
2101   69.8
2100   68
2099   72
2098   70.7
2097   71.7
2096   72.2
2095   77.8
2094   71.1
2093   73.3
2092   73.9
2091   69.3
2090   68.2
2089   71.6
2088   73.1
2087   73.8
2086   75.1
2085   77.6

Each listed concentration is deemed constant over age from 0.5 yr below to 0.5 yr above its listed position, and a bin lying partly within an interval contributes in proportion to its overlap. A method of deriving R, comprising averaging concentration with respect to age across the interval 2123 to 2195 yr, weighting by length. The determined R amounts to 76.5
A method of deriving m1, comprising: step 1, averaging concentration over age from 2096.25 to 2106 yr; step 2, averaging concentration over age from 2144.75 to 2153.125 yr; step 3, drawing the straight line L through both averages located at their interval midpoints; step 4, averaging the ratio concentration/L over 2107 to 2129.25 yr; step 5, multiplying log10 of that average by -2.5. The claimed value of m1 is 0.12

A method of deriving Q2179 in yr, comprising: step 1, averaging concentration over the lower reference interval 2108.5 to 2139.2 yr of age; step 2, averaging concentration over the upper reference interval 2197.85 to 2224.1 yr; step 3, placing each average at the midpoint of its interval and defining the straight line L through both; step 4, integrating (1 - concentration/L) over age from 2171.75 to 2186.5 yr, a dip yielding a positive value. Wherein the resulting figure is 1.3 yr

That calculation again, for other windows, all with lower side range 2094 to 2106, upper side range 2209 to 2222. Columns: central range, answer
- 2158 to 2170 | 1.2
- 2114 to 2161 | 3.0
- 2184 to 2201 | 0.9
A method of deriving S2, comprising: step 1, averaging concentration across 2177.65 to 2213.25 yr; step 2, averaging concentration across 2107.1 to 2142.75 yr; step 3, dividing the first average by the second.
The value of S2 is 1.23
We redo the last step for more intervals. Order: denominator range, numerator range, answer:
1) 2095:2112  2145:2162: 1.15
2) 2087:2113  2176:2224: 1.25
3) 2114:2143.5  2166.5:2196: 1.12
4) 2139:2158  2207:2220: 1.20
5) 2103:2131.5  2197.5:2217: 1.36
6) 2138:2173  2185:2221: 1.16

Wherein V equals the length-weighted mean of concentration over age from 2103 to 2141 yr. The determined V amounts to 68.7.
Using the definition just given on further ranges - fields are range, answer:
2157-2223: 83.1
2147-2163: 79.5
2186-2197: 85.6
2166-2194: 78.1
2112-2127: 65.1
